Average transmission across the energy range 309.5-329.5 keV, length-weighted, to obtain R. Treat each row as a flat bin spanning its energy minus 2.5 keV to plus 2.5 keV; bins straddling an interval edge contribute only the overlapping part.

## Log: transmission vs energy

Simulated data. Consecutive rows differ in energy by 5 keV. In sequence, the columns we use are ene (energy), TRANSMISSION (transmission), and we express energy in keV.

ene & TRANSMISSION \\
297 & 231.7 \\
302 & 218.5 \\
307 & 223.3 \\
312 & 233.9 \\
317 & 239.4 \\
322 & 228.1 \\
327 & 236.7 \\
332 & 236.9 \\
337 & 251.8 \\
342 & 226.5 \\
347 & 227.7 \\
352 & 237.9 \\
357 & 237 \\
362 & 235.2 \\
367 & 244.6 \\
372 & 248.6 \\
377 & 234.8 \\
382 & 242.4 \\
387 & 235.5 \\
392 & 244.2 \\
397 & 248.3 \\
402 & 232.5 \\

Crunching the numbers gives 235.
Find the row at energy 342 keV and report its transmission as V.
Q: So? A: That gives 226.5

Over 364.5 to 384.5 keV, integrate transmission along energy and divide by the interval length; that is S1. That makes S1 243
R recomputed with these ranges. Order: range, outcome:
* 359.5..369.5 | 240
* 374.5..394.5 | 239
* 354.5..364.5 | 236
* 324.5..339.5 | 242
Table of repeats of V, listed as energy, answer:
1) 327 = 236.7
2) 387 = 235.5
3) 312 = 233.9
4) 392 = 244.2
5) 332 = 236.9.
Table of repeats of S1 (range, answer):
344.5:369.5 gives 236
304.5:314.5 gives 229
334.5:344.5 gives 239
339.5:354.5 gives 231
